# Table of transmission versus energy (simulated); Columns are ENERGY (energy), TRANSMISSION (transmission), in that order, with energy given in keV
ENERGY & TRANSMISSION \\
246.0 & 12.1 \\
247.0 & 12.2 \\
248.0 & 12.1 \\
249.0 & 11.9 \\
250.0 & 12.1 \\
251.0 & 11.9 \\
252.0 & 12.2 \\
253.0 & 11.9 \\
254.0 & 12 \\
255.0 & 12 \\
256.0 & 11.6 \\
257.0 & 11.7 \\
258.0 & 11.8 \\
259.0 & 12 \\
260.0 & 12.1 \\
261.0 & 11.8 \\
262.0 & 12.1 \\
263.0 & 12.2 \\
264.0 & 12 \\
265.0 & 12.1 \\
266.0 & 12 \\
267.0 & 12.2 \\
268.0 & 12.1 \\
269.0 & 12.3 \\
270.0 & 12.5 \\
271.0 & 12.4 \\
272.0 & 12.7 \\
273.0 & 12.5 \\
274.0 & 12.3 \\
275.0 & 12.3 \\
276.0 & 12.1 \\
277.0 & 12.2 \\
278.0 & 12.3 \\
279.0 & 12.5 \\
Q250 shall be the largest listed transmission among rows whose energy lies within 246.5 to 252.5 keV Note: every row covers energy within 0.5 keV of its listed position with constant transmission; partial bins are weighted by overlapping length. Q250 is 12.2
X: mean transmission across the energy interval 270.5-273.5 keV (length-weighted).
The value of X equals 12.5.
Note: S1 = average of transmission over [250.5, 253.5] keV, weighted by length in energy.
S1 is 12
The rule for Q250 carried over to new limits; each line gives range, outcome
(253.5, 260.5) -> 12.1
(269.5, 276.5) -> 12.7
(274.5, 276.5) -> 12.3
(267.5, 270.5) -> 12.5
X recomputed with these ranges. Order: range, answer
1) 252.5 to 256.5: 11.9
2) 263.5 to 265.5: 12.1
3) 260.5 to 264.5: 12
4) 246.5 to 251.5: 12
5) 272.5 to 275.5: 12.4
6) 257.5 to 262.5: 12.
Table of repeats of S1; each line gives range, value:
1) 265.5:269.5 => 12.1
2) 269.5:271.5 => 12.4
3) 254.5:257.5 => 11.8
